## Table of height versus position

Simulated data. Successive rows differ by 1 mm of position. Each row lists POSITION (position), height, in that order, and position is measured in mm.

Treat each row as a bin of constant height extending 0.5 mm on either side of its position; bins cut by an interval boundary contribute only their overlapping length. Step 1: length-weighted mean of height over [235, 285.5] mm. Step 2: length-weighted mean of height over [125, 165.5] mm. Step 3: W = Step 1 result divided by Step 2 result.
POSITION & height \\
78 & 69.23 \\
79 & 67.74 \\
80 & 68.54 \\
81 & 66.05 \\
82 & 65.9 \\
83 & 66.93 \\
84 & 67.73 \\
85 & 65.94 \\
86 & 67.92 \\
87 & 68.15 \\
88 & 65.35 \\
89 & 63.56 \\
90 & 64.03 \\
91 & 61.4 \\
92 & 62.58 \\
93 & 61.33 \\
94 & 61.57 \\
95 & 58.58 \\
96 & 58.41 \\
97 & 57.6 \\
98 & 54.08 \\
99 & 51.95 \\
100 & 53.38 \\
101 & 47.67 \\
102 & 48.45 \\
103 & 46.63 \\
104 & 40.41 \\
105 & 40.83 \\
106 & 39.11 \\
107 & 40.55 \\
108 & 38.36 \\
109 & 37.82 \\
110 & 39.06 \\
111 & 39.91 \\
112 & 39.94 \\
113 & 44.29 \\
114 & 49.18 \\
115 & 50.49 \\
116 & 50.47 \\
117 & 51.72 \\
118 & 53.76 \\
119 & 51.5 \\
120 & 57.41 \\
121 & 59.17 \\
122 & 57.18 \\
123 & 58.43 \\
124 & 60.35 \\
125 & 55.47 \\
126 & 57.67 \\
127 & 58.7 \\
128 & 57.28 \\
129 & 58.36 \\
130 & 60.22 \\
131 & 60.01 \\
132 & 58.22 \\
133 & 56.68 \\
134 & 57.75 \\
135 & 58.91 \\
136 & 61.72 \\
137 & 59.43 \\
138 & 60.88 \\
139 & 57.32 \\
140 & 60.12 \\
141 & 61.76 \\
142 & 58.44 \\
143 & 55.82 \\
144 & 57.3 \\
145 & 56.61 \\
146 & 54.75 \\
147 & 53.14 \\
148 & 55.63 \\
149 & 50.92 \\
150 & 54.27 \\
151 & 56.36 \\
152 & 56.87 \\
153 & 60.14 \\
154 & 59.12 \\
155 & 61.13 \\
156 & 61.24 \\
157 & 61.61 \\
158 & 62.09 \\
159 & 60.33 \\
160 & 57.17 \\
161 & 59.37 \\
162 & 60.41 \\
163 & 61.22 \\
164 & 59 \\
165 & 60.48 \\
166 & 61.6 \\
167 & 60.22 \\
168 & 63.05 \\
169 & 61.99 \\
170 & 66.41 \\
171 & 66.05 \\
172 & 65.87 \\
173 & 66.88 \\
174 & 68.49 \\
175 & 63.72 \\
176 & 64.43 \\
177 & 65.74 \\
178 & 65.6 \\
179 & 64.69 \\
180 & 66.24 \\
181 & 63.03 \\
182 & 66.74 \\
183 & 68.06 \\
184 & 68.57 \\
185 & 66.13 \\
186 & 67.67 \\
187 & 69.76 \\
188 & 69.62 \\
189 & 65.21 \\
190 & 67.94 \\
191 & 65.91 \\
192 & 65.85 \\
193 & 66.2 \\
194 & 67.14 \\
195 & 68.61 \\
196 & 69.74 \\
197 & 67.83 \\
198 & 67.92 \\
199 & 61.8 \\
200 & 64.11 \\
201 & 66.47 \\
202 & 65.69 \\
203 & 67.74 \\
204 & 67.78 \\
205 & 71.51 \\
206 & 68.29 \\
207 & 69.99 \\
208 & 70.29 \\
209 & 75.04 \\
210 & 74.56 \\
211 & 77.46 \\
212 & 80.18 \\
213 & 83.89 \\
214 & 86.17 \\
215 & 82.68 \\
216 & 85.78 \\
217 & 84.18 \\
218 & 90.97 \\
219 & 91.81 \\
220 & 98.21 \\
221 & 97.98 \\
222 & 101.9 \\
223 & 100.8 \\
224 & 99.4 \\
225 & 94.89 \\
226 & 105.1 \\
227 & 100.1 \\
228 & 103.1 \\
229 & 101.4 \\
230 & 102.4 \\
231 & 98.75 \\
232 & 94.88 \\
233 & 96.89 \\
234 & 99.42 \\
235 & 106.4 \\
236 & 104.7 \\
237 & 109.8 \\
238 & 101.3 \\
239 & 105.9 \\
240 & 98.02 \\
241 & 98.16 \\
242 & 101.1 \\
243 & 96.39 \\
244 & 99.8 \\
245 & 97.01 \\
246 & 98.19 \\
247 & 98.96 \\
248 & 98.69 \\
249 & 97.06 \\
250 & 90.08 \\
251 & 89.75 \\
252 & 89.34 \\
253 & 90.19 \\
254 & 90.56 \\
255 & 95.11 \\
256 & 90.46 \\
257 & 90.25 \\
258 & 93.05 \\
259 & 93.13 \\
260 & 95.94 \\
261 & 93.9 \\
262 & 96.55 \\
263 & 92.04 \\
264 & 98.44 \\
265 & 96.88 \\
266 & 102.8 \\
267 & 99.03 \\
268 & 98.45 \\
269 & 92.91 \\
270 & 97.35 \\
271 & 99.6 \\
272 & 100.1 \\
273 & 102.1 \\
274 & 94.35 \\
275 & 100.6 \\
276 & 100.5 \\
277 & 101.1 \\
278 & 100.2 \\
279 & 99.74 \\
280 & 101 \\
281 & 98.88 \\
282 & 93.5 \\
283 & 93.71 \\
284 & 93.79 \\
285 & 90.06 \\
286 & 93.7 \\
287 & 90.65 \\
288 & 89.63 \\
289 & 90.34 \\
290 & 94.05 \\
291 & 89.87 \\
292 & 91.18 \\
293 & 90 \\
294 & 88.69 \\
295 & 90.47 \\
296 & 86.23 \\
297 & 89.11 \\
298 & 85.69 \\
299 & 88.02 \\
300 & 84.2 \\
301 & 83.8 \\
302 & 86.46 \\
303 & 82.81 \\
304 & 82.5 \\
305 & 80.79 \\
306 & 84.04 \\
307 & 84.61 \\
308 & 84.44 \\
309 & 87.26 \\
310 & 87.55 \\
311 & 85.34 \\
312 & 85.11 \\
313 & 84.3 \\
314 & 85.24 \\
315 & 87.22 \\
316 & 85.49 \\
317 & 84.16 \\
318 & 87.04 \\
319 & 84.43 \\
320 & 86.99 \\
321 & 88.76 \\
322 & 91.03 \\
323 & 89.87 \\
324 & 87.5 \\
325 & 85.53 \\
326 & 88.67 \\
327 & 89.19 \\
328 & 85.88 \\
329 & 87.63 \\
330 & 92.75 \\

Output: 1.7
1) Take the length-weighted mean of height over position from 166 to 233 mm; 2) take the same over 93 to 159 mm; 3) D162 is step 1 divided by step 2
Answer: 1.40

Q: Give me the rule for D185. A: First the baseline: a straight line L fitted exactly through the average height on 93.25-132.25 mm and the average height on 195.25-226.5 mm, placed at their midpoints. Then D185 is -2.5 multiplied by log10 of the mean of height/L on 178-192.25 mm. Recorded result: 0.09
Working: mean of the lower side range 51.4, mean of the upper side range 80.2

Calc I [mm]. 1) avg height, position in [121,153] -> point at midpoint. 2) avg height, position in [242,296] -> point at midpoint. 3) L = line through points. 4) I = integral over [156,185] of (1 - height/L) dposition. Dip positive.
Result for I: 1.57 mm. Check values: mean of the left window 57.7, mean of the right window 95.1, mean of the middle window 63.5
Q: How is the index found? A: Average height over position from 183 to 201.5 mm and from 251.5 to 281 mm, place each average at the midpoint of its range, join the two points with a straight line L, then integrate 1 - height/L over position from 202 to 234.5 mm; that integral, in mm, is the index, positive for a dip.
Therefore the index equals -4.3 mm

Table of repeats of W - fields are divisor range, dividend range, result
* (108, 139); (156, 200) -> 1.20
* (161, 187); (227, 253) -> 1.53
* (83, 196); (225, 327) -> 1.59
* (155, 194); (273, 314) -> 1.40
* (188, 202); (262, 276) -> 1.47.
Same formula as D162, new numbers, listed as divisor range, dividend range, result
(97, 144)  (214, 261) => 1.83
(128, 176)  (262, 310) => 1.55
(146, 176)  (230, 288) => 1.60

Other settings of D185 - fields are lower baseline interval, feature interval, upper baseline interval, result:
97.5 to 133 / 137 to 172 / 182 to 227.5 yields 0.05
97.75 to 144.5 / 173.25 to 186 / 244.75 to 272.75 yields 0.07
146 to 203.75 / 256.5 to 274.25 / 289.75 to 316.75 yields -0.21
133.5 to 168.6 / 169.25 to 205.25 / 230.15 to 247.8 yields 0.14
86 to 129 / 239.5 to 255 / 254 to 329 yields -0.17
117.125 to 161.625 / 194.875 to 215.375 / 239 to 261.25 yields 0.12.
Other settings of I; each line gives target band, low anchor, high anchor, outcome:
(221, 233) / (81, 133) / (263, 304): -2.79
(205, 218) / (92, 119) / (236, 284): 0.56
